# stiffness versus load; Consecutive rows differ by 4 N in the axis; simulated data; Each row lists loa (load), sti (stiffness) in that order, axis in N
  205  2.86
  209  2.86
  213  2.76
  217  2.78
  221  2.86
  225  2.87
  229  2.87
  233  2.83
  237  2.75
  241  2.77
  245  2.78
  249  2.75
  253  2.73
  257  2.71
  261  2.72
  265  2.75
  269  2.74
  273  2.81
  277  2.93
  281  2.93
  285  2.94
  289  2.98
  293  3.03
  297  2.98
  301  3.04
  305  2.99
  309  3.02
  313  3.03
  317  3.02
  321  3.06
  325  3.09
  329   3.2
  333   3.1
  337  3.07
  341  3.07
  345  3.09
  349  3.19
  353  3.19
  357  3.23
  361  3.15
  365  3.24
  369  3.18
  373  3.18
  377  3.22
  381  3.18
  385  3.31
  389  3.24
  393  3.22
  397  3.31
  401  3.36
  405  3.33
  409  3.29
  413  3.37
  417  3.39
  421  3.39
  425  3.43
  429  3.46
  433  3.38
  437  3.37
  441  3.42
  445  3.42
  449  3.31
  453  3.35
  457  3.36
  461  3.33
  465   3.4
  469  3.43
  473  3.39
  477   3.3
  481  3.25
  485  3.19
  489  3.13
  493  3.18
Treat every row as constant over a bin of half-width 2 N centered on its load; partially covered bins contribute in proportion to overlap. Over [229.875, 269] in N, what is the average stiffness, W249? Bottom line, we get 2.76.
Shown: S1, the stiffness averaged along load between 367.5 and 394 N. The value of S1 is 3.22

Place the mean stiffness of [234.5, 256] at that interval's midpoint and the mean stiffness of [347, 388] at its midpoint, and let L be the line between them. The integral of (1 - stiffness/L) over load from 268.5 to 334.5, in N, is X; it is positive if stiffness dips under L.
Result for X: -0.8 N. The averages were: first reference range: 2.76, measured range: 3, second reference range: 3.21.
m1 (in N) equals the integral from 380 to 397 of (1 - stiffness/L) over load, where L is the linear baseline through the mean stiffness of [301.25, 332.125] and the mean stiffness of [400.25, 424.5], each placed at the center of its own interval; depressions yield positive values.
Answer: 0.2 N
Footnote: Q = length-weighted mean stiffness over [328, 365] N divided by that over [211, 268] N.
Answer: 1.1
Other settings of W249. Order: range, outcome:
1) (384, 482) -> 3.35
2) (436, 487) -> 3.35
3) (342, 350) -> 3.12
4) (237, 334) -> 2.92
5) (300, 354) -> 3.08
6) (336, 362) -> 3.14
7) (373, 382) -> 3.2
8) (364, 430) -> 3.3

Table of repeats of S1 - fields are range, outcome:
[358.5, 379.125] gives 3.19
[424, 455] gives 3.39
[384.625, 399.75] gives 3.27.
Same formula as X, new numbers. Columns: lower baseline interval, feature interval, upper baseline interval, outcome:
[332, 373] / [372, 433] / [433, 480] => -1.10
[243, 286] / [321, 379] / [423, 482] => -1.80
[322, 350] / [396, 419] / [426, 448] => -0.16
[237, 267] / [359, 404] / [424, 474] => -1.00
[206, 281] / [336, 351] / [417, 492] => -0.24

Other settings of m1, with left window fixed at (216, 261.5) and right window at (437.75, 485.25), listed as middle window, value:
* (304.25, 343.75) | -0.8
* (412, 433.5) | -1.0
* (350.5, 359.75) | -0.4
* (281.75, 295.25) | -0.3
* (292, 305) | -0.3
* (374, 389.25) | -0.4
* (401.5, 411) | -0.3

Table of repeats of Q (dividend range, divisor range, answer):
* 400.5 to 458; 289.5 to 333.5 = 1.11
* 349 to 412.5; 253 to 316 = 1.12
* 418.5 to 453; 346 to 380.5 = 1.06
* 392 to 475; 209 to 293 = 1.19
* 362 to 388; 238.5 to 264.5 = 1.17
